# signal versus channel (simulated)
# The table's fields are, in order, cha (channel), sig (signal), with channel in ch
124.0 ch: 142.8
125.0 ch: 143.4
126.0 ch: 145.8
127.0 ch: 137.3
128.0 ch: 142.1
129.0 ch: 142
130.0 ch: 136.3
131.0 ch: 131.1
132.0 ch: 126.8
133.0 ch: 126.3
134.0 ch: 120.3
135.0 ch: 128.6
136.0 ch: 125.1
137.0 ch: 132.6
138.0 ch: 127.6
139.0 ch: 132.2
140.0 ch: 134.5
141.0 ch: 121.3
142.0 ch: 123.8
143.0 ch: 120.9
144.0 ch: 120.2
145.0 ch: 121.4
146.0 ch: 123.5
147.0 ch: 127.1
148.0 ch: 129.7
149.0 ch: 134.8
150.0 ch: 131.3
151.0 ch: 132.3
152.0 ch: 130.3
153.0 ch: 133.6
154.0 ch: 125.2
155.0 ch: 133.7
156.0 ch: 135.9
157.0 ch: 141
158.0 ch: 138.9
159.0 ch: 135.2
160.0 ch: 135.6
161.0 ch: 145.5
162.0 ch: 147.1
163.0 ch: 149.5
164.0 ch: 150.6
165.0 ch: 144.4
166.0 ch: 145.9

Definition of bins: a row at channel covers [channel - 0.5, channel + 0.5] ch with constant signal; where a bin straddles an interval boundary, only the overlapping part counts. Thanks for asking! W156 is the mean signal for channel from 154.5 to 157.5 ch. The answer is 137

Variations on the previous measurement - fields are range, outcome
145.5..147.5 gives 125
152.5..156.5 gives 132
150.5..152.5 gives 131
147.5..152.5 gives 132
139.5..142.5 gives 127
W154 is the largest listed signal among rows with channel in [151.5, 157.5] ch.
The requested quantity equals 141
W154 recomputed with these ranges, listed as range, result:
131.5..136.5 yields 128.6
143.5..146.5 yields 123.5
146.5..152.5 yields 134.8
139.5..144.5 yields 134.5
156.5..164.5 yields 150.6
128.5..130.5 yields 142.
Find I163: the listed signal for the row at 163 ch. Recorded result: 149.5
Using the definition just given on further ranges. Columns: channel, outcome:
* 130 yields 136.3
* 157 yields 141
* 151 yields 132.3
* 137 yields 132.6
